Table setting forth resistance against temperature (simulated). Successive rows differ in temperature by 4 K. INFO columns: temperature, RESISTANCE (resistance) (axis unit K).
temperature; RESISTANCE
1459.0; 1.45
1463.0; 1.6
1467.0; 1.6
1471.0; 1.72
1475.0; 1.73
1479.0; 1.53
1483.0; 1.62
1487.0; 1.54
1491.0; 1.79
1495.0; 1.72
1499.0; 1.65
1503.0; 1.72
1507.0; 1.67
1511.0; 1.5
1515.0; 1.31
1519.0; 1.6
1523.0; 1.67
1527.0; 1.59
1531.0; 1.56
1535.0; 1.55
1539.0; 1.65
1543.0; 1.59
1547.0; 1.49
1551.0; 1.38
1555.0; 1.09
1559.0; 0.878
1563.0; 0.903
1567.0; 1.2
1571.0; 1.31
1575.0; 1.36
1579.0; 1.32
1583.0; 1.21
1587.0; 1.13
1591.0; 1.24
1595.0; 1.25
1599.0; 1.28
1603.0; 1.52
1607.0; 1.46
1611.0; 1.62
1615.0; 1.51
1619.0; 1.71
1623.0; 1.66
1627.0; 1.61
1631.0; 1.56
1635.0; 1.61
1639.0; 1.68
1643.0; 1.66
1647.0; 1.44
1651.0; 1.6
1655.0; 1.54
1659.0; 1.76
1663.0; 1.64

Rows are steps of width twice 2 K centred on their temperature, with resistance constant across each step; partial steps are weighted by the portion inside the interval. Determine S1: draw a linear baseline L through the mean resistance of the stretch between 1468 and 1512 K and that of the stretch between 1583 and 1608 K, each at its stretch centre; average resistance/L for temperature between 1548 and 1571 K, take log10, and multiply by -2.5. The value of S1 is 0.25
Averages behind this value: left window 1.66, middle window 1.13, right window 1.3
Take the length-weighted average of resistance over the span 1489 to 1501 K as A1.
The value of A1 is 1.72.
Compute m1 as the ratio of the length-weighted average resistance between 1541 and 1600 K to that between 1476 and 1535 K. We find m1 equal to 0.8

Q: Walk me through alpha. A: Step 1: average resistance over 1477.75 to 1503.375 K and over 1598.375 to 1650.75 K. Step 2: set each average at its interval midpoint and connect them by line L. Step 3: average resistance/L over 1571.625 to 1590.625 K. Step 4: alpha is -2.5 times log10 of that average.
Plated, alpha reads 0.260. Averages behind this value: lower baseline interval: 1.65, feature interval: 1.26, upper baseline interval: 1.57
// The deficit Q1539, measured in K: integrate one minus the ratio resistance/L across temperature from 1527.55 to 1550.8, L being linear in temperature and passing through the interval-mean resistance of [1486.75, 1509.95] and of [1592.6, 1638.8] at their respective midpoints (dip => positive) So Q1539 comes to 1.1 K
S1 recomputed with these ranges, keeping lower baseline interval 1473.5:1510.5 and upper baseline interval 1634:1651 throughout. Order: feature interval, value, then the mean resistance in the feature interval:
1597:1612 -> 0.107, 1.46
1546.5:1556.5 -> 0.242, 1.31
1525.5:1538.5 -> 0.044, 1.58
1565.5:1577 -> 0.247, 1.29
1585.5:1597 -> 0.315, 1.21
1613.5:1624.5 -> -0.016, 1.63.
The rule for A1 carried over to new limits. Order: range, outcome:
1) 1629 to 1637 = 1.58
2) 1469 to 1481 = 1.66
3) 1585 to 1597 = 1.21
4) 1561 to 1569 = 1.05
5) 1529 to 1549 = 1.57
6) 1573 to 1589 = 1.26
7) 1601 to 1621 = 1.56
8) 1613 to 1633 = 1.61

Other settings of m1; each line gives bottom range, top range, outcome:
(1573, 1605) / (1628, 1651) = 1.24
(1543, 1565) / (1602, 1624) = 1.33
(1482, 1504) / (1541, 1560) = 0.78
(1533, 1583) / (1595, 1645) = 1.19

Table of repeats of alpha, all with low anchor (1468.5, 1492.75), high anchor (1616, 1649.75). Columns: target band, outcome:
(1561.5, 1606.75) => 0.277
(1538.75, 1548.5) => 0.046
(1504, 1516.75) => 0.089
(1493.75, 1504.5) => -0.030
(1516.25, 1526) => 0.024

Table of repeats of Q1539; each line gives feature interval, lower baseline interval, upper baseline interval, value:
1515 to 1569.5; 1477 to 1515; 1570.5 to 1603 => 2.22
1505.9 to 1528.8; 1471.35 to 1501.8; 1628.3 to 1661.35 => 1.35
